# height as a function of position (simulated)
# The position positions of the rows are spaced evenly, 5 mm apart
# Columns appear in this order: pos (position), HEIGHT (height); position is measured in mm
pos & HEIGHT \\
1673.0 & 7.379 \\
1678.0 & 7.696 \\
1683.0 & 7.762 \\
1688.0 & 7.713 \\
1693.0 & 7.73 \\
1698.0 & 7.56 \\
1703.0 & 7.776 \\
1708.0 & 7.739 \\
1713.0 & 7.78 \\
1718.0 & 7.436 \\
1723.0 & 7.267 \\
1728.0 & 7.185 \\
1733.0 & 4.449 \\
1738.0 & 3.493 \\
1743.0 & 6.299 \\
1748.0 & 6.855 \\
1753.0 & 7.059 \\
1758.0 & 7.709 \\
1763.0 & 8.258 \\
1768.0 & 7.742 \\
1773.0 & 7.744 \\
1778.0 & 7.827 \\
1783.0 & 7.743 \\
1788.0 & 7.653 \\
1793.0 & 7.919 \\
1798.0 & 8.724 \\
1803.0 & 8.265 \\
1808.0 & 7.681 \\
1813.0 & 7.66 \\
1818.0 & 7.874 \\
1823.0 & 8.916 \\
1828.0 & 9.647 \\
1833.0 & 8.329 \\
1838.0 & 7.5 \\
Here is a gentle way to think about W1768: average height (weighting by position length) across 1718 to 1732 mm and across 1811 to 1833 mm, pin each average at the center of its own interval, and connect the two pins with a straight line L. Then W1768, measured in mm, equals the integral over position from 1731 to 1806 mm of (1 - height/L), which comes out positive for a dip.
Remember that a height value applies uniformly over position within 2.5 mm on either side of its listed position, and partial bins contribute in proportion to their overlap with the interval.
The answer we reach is 4.8 mm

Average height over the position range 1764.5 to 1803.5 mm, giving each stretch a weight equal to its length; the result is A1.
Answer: 7.94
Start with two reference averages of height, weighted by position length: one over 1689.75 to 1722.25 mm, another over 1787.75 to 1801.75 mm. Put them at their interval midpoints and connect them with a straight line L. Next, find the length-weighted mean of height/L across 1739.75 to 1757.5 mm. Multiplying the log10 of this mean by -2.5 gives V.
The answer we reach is 0.18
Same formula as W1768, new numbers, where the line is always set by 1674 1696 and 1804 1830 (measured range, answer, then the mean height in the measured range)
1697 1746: 7.4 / 6.67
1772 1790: 0.9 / 7.74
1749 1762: 1.0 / 7.42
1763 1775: 0.4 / 7.85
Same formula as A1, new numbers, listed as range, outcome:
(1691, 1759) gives 6.86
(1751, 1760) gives 7.38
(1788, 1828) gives 8.21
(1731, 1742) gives 4.27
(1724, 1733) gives 6.44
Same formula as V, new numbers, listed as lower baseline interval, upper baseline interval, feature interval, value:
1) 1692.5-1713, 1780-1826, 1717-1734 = 0.164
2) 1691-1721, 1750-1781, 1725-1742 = 0.420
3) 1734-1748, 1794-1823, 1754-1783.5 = -0.220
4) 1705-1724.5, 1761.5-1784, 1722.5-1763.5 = 0.205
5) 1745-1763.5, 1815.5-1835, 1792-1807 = -0.009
